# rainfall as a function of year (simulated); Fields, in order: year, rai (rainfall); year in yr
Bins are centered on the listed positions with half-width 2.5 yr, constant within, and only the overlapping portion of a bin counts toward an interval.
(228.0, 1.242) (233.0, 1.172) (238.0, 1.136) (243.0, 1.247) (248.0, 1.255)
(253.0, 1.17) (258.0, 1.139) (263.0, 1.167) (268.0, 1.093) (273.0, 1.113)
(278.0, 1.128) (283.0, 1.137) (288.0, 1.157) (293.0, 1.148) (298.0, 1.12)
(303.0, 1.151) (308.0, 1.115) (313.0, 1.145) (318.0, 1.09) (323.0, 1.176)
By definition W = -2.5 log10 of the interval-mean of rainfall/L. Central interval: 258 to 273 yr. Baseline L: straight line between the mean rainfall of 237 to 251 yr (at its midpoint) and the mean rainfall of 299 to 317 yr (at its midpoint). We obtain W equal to 0.057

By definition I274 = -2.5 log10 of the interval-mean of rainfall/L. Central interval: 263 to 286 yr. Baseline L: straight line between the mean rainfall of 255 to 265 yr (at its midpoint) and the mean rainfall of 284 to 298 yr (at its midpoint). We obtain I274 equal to 0.02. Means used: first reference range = 1.15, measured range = 1.12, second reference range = 1.15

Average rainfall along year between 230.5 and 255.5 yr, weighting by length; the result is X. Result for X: 1.2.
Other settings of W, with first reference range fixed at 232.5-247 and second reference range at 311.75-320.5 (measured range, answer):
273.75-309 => 0.00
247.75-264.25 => 0.00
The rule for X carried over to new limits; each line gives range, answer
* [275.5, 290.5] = 1.14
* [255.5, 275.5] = 1.13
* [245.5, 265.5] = 1.18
